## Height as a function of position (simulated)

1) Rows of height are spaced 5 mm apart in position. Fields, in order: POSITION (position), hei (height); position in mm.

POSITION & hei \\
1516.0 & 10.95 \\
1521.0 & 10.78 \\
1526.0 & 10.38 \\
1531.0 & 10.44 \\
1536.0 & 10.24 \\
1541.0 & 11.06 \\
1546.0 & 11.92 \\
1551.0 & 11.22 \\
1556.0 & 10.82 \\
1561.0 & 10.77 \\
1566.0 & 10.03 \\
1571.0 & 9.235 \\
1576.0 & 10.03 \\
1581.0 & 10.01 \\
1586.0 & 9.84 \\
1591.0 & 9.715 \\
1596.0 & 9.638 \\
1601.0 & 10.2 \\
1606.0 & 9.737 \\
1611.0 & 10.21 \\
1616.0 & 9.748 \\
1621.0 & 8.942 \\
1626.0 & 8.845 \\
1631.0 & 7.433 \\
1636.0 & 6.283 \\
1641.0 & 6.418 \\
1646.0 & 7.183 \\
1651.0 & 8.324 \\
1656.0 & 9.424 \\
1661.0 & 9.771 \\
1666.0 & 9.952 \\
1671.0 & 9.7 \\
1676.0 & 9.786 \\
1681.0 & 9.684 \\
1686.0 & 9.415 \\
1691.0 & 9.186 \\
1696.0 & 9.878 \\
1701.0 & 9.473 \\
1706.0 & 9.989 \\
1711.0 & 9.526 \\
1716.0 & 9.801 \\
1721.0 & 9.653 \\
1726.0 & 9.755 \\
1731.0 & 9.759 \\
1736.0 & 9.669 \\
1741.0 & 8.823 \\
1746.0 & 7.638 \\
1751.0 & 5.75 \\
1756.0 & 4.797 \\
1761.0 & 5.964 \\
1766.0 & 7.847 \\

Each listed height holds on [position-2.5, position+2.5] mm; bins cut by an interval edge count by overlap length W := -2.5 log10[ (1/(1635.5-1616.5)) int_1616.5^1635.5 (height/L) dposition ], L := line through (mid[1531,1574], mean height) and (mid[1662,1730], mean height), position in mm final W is 0.22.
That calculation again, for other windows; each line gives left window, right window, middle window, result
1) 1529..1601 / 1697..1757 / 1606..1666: 0.14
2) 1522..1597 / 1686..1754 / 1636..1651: 0.36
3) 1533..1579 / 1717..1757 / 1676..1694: -0.05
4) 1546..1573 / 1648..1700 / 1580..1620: 0.04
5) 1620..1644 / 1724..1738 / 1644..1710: -0.11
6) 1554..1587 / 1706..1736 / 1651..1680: 0.03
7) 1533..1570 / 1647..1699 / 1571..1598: 0.07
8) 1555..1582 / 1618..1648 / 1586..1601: -0.08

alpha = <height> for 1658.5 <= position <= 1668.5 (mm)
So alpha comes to 9.86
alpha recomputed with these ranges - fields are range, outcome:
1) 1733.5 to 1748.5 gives 8.71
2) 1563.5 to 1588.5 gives 9.83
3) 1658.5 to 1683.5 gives 9.78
